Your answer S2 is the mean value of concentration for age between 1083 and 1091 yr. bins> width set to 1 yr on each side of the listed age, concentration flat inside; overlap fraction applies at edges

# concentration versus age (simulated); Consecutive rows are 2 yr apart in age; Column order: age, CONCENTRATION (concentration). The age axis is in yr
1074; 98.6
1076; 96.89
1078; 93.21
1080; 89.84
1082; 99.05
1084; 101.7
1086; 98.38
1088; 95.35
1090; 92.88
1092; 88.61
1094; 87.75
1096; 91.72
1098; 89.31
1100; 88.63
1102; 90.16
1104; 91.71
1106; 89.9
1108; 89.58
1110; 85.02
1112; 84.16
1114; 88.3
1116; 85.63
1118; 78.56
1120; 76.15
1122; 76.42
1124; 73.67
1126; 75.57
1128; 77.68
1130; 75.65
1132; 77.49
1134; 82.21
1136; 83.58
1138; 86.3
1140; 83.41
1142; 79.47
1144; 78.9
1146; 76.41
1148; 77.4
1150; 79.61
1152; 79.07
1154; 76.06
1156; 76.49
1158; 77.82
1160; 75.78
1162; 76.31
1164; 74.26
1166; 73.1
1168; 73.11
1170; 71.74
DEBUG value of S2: 97.1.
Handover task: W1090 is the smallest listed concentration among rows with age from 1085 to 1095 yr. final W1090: 87.75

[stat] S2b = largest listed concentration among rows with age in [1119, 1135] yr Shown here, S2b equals 82.21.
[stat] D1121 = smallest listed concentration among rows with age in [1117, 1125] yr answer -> 73.67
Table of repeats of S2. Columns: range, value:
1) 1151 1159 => 77.4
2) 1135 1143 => 83.2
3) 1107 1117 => 86.5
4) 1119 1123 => 76.3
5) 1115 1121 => 80.1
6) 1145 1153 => 78.1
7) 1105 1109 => 89.7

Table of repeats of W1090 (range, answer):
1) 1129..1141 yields 75.65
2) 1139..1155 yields 76.06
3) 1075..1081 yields 89.84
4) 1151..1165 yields 74.26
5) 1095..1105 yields 88.63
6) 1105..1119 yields 78.56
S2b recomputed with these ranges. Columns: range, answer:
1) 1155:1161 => 77.82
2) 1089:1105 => 92.88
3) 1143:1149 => 78.9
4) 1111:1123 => 88.3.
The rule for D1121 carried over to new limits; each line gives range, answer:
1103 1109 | 89.58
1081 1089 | 95.35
